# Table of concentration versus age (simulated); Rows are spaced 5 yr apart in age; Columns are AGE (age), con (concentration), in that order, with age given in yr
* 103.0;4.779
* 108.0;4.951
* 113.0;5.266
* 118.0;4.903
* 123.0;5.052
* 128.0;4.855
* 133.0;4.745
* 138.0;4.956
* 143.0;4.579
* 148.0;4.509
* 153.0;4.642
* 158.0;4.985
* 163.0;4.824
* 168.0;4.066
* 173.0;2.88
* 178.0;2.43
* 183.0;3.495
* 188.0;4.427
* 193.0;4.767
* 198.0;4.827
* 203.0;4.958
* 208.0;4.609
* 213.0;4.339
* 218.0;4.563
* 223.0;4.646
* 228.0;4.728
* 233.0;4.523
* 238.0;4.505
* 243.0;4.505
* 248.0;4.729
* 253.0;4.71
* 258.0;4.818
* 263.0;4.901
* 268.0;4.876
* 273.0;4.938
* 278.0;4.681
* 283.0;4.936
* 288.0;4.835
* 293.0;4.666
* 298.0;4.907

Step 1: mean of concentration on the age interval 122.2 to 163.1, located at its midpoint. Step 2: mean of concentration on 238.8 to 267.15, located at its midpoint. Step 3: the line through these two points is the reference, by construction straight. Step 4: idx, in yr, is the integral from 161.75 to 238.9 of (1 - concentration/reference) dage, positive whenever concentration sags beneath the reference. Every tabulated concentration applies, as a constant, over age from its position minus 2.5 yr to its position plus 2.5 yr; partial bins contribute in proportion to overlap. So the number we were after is 7.8 yr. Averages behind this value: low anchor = 4.78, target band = 4.27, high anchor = 4.73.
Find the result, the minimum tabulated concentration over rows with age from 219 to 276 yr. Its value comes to 4.505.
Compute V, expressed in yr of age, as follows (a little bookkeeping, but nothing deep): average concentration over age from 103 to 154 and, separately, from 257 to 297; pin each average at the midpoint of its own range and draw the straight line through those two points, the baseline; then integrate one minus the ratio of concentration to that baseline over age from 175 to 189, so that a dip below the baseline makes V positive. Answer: 4.4 yr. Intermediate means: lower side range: 4.85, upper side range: 4.83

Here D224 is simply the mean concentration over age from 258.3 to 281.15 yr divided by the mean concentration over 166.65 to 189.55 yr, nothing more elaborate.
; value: 1.4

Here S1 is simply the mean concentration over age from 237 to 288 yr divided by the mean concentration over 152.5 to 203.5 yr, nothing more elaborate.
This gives 1.1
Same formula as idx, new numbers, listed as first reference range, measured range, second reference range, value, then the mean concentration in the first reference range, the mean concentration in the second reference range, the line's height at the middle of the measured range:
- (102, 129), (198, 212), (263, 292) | 0.5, 4.98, 4.85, 4.91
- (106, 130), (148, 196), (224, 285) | 8.0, 5.01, 4.73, 4.9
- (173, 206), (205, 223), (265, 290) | -1.1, 4.06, 4.85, 4.28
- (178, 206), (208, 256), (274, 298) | -0.7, 4.31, 4.8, 4.52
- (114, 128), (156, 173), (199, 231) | 1.7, 4.99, 4.65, 4.83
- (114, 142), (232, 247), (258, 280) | 1.0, 4.9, 4.85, 4.86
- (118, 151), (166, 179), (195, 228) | 4.3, 4.79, 4.66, 4.73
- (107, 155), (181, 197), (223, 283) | 1.6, 4.84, 4.73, 4.79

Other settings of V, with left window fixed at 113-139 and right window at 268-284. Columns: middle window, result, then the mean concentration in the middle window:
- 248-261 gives 0.26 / 4.76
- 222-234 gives 0.57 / 4.64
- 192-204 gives 0.11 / 4.85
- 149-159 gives 0.36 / 4.74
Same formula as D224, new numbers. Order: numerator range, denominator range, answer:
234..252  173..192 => 1.32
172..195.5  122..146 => 0.76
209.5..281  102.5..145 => 0.95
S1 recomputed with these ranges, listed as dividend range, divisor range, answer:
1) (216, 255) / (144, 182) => 1.14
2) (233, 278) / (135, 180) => 1.12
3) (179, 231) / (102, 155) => 0.92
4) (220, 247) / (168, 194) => 1.28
